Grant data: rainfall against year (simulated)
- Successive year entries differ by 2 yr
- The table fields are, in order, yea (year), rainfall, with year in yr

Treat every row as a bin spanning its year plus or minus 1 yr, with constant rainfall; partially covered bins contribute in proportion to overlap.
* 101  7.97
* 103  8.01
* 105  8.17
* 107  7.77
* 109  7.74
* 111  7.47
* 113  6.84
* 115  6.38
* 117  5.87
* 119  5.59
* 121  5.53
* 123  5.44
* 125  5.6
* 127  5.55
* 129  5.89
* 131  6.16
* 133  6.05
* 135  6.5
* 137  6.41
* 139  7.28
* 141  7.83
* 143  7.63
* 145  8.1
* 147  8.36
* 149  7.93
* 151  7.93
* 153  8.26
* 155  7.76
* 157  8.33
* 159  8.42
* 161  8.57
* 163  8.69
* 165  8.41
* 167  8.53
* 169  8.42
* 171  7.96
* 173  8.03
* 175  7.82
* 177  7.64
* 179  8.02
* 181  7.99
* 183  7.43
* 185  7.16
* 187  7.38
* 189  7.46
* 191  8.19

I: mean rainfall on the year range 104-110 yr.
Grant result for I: 7.89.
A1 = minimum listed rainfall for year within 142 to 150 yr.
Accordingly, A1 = 7.63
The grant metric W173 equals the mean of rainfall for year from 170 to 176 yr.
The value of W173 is 7.94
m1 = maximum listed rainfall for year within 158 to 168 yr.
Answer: 8.69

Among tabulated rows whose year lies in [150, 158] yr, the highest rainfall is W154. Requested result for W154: 8.33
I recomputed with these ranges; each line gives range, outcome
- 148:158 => 8.04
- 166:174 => 8.23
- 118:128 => 5.54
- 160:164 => 8.63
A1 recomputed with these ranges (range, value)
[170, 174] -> 7.96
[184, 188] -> 7.16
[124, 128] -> 5.55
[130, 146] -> 6.05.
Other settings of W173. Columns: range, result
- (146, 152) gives 8.07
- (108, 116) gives 7.11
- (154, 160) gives 8.17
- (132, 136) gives 6.28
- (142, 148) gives 8.03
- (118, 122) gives 5.56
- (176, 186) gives 7.65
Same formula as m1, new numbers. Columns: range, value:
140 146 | 8.1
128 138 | 6.5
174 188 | 8.02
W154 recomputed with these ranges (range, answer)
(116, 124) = 5.87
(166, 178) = 8.53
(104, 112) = 8.17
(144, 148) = 8.36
